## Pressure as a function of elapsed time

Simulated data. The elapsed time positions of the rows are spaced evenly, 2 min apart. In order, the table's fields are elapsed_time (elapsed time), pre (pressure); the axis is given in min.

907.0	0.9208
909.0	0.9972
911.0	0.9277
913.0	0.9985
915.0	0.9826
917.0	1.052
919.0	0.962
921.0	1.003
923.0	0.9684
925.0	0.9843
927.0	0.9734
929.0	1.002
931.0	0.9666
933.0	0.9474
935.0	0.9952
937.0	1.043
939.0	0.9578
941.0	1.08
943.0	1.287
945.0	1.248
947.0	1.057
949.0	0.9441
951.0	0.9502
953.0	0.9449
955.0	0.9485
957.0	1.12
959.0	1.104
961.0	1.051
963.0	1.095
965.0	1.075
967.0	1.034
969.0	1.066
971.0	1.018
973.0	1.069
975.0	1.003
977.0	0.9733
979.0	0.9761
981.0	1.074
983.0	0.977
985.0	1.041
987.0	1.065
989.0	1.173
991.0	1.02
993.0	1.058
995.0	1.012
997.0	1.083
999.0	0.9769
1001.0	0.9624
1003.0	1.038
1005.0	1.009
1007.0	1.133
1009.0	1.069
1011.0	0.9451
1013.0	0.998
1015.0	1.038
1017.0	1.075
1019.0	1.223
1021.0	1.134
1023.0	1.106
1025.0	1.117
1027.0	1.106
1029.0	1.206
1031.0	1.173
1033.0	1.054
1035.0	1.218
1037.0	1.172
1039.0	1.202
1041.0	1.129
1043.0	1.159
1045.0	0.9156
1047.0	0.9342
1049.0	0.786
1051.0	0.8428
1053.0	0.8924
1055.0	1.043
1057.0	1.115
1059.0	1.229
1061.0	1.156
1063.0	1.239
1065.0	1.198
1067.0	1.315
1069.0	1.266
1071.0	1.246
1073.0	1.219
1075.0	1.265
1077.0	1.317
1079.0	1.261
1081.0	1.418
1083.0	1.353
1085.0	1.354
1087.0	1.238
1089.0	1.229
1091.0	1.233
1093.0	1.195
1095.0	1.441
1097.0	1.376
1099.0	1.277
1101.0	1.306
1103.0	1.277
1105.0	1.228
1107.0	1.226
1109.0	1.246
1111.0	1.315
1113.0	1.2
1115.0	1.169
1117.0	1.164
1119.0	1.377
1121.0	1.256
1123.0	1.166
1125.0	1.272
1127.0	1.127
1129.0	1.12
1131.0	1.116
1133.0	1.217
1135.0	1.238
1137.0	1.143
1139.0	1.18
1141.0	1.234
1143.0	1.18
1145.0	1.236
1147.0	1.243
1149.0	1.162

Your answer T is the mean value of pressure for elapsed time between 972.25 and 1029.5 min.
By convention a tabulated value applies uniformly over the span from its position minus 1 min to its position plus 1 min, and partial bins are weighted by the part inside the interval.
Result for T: 1.06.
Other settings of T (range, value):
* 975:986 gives 1.01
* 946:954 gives 0.974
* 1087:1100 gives 1.29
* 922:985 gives 1.03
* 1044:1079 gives 1.12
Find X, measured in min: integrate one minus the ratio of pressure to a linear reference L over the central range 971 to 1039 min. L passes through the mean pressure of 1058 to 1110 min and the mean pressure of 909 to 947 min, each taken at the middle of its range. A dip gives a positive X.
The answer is 4.5 min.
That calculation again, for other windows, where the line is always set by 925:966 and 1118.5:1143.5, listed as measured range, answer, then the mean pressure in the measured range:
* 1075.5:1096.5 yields -2.6 min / 1.3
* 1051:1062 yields 0.7 min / 1.06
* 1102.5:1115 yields -0.7 min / 1.24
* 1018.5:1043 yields -0.9 min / 1.15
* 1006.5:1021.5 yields 0.3 min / 1.07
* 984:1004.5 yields 0.7 min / 1.04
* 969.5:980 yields 0.5 min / 1.01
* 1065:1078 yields -1.3 min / 1.27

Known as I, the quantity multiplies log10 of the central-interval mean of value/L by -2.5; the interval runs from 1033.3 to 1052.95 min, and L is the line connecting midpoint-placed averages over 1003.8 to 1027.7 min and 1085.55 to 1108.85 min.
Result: 0.110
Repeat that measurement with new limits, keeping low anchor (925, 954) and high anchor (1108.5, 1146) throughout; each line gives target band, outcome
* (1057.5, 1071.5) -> -0.076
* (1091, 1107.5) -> -0.096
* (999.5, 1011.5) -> 0.065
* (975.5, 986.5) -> 0.059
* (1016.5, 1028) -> -0.022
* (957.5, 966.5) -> -0.033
